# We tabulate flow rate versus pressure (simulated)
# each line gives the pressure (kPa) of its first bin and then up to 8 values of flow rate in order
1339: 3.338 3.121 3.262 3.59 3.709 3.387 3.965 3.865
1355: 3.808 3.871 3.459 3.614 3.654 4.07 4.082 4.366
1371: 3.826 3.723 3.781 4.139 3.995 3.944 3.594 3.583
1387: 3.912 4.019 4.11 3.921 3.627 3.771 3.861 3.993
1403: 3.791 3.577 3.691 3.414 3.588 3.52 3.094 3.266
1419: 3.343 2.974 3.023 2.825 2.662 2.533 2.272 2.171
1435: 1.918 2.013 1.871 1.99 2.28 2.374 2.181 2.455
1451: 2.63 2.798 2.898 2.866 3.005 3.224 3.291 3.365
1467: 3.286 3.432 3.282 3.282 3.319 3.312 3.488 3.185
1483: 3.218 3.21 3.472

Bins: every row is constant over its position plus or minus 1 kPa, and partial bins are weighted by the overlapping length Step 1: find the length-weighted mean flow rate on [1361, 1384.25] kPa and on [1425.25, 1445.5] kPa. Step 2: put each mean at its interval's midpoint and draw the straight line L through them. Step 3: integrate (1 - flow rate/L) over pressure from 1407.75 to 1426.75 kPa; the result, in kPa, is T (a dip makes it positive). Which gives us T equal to -3.5 kPa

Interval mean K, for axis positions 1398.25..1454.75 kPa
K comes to 2.86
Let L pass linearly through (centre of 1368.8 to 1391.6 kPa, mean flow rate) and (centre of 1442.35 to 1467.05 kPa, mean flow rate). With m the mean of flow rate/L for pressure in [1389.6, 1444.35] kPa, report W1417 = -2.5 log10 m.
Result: 0.106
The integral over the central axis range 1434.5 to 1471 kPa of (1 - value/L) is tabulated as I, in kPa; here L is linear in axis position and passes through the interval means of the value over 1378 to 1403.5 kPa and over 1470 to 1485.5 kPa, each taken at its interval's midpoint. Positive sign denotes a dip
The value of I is 7.97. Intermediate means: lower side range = 3.86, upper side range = 3.29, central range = 2.69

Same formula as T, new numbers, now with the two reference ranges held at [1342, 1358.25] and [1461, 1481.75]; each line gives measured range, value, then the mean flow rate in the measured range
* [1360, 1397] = -3.0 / 3.88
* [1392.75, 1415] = -0.9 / 3.67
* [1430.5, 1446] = 6.0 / 2.11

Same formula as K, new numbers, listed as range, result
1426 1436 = 2.31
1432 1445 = 2.07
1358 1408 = 3.84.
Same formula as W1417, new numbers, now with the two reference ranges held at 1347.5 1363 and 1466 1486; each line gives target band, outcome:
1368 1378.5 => -0.092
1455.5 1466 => 0.072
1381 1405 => -0.073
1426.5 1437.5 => 0.462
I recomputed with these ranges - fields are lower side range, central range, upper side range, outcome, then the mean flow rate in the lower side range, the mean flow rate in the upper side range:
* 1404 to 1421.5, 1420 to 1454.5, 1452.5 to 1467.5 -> 8.8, 3.4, 3.09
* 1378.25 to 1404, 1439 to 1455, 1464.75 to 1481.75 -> 5.1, 3.85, 3.33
